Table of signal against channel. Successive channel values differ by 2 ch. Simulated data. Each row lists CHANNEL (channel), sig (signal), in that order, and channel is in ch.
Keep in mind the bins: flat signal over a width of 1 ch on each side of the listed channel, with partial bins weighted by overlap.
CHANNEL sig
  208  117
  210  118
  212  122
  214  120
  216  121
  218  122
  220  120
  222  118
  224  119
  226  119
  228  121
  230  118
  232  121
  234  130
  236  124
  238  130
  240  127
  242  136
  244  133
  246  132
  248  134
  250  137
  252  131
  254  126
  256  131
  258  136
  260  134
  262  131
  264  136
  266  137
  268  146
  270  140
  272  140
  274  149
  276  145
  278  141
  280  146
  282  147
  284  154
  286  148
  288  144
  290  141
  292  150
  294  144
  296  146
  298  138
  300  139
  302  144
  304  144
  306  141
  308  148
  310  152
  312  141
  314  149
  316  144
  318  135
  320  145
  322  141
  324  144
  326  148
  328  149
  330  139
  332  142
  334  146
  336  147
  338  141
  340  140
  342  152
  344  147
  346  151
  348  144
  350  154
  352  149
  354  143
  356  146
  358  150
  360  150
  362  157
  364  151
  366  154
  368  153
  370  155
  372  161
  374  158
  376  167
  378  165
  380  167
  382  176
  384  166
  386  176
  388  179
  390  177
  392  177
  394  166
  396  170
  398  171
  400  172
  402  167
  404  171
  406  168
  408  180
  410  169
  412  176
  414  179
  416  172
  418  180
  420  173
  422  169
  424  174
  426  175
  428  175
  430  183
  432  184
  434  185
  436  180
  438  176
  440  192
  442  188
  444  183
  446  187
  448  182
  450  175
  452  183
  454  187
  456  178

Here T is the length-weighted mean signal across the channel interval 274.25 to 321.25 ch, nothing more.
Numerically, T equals 145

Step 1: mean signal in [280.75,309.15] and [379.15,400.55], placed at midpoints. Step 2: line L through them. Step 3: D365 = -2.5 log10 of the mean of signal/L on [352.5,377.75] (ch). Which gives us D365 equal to 0.08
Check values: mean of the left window 145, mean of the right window 173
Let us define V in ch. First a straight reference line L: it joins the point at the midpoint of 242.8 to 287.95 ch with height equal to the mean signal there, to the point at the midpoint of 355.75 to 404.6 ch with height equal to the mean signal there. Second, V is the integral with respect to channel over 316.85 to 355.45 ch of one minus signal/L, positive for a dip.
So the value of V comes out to 2.4 ch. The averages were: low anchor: 139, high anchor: 164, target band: 145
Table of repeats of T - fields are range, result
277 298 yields 146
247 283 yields 138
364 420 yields 169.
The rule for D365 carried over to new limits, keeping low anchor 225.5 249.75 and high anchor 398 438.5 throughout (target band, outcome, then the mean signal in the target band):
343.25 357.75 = 0.07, 148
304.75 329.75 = 0.03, 145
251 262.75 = 0.01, 132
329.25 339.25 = 0.07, 143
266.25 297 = -0.05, 145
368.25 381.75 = 0.01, 162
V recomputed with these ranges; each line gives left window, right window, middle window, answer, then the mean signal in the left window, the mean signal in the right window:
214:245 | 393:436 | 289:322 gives 0.18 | 124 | 174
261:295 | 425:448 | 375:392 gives -0.25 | 143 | 183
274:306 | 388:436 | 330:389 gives 2.73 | 145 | 175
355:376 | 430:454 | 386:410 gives -0.87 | 154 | 183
